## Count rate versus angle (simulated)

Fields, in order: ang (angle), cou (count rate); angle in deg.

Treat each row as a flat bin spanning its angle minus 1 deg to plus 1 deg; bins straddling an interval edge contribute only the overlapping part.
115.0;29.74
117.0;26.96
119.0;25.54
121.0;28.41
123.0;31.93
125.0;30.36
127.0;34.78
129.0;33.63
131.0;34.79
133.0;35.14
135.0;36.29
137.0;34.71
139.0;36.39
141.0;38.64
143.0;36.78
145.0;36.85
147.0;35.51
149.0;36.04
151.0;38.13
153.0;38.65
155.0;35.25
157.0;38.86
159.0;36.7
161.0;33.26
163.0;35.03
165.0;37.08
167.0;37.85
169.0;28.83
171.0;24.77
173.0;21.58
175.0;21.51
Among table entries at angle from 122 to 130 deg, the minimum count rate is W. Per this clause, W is 30.36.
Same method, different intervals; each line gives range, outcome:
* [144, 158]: 35.25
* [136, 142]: 34.71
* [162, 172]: 24.77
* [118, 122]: 25.54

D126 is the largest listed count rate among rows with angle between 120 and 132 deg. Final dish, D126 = 34.79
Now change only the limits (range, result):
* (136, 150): 38.64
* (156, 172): 38.86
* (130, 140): 36.39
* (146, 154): 38.65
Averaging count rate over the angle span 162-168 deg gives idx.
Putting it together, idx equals 36.7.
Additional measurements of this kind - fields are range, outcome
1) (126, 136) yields 34.9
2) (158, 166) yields 35.5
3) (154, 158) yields 37.1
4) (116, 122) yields 27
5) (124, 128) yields 32.6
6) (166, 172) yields 30.5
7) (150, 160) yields 37.5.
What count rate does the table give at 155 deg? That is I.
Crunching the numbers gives 35.25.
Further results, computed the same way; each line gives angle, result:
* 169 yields 28.83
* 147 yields 35.51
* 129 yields 33.63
